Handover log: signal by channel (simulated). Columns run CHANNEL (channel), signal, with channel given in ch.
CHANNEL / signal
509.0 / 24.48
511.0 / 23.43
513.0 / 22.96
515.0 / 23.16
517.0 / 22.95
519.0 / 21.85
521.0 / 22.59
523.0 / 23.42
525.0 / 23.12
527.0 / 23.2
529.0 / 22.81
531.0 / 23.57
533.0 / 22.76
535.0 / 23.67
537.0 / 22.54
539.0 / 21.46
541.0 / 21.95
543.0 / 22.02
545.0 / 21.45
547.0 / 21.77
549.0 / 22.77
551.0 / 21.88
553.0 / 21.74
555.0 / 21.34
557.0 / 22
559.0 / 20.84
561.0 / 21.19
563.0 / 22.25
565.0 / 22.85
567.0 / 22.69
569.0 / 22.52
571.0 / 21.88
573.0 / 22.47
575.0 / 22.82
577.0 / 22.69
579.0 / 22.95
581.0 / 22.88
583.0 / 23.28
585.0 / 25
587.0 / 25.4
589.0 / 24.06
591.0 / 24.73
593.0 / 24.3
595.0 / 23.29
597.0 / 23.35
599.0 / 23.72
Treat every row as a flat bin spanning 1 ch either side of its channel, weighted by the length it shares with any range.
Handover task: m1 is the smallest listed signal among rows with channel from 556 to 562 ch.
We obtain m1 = 20.84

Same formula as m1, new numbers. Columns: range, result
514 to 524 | 21.85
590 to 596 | 23.29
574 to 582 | 22.69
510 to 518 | 22.95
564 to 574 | 21.88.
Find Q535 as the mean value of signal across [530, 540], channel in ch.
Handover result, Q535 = 22.8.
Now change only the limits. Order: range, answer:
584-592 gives 24.8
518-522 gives 22.2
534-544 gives 22.3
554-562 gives 21.3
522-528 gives 23.2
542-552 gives 22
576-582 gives 22.8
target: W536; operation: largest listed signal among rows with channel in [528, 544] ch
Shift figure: 23.67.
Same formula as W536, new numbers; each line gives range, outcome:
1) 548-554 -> 22.77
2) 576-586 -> 25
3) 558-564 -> 22.25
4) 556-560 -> 22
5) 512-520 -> 23.16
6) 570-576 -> 22.82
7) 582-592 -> 25.4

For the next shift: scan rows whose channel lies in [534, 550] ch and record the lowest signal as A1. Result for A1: 21.45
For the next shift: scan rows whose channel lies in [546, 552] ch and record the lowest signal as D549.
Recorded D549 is 21.77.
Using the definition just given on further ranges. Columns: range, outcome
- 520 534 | 22.59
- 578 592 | 22.88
